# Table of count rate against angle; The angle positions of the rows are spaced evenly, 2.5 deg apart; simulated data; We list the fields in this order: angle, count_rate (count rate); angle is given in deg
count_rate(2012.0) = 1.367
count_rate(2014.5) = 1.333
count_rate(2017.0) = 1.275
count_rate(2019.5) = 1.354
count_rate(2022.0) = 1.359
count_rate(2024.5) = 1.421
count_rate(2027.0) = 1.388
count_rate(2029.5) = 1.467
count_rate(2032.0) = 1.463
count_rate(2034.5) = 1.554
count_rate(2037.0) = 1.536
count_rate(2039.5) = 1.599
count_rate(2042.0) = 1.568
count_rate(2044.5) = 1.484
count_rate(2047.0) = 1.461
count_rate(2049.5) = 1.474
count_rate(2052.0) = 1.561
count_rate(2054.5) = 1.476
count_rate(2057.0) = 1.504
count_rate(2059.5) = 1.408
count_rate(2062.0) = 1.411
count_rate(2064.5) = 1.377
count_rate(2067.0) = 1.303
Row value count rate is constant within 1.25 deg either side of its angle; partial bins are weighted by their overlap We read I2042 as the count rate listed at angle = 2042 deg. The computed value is 1.568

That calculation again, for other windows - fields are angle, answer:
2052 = 1.561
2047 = 1.461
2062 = 1.411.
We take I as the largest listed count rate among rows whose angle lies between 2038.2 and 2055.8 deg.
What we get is 1.599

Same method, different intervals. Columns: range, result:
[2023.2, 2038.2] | 1.554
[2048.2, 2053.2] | 1.561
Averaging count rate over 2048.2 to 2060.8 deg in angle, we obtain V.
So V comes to 1.48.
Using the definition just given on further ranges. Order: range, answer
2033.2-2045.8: 1.55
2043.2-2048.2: 1.47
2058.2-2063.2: 1.41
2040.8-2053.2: 1.51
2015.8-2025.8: 1.35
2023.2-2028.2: 1.4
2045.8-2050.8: 1.47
